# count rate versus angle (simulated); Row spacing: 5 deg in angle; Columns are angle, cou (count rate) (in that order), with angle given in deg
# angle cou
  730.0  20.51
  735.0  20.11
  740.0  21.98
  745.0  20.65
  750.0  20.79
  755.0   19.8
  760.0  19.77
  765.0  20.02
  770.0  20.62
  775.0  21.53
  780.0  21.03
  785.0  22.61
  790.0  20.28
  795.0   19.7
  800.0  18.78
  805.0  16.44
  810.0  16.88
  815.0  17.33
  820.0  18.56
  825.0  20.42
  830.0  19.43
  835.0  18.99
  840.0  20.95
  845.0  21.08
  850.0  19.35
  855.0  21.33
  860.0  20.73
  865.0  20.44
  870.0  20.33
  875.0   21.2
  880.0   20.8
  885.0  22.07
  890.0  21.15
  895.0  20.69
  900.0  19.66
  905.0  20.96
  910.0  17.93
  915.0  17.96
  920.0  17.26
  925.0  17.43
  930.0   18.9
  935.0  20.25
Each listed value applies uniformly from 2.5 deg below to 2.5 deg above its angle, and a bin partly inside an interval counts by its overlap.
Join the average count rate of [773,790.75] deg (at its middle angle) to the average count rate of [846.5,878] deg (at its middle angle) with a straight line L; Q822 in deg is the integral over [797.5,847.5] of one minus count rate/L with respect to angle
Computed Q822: 5.0 deg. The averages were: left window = 21.5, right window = 20.6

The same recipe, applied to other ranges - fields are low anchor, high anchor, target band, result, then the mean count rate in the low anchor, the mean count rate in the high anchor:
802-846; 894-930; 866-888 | -2.7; 18.8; 18.8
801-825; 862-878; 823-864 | -2.1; 17.7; 20.7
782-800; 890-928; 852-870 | -1.0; 20.6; 19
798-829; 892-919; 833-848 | -1.5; 18.1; 19.4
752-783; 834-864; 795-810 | 1.9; 20.5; 20.5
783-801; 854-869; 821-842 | 0.8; 20.4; 20.7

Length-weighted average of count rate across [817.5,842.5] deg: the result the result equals 19.7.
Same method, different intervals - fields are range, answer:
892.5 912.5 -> 19.8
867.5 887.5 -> 21.1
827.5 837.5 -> 19.2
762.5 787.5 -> 21.2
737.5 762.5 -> 20.6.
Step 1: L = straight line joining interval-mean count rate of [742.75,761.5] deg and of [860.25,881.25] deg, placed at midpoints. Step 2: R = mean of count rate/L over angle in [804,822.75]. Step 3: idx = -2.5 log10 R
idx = 0.18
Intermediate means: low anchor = 20.3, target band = 17.4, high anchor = 20.7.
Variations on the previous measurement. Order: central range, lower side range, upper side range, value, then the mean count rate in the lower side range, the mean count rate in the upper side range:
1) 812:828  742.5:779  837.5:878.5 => 0.10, 20.5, 20.7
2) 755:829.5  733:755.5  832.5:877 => 0.06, 20.8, 20.5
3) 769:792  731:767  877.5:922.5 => -0.05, 20.5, 19.8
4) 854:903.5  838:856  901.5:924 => -0.07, 20.6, 18.5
